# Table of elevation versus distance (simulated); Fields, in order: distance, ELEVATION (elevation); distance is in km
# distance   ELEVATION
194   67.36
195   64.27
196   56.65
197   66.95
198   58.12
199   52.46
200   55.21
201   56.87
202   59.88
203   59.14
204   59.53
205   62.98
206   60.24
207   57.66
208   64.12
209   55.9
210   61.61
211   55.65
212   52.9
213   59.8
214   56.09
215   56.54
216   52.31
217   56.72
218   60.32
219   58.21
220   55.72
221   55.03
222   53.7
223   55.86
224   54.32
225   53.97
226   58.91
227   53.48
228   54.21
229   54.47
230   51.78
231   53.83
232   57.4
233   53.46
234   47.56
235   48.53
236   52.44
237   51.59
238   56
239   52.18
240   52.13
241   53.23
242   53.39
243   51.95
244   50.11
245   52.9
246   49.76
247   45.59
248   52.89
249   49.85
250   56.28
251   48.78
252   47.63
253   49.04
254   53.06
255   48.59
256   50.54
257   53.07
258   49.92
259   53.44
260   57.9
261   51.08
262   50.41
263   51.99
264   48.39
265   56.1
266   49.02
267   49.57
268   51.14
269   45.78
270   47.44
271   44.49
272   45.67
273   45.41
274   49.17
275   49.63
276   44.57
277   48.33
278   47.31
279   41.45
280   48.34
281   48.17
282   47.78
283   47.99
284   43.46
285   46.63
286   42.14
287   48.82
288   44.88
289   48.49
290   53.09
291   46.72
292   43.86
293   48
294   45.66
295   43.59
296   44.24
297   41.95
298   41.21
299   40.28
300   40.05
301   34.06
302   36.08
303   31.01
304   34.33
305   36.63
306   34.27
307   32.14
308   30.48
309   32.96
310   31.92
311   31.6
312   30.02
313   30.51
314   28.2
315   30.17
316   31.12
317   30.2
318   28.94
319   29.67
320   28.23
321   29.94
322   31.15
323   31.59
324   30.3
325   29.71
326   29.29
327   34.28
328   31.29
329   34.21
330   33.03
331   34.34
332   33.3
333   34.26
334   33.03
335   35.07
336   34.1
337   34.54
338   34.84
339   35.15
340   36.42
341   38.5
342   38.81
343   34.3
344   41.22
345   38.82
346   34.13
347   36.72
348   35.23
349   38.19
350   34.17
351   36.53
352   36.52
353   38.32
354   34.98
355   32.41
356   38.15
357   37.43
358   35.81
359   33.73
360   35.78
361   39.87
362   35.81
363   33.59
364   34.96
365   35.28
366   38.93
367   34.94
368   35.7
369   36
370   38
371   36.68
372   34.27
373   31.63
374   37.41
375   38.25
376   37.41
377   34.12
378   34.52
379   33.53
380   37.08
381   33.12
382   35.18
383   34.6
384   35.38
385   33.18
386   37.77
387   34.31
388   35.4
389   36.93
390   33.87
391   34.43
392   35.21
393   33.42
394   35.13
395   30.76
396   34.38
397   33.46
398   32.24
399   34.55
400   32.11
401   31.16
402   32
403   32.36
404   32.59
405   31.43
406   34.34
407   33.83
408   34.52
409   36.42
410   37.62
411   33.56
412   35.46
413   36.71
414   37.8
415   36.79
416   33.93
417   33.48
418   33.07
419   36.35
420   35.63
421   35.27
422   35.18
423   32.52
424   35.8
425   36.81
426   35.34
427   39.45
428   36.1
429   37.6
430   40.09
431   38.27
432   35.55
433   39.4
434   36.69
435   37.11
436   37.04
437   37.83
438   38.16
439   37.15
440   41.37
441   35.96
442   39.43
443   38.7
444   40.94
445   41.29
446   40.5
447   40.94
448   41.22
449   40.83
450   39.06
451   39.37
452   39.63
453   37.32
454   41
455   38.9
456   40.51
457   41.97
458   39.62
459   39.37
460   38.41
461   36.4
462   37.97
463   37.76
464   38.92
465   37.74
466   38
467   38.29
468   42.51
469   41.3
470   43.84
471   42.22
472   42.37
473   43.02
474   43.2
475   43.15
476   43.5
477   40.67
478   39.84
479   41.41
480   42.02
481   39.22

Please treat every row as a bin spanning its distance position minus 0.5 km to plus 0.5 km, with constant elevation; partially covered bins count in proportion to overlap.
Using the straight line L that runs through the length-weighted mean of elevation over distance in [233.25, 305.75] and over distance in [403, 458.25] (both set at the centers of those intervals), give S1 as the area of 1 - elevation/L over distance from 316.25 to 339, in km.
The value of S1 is 6.1 km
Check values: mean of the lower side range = 47.7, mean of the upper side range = 37.3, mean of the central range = 32.1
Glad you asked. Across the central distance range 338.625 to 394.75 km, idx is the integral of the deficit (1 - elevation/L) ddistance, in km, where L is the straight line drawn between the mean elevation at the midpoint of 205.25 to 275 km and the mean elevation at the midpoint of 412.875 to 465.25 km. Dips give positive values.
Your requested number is 9.8 km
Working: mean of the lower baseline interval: 52.9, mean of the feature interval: 35.8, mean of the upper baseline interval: 37.9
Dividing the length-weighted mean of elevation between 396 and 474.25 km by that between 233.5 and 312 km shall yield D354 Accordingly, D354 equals 0.8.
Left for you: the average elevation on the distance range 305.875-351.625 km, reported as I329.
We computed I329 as 33.2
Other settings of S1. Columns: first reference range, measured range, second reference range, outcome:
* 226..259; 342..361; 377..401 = 1.2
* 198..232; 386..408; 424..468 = 4.6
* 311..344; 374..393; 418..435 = -0.2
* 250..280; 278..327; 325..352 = 5.3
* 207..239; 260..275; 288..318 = -1.3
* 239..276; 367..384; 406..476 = 2.8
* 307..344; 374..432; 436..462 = 2.9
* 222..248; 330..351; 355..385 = 2.0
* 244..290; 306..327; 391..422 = 6.3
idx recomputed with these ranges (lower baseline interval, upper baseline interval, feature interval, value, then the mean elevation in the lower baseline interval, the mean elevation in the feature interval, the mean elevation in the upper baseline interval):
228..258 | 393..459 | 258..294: 0.6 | 51.7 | 48.2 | 36.6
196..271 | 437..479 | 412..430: 2.7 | 53.9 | 35.9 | 40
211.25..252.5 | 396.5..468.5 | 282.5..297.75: 0.9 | 53.5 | 45.9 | 37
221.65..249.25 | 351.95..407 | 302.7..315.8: 3.5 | 52.7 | 31.9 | 34.9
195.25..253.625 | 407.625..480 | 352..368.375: 3.2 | 54.9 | 36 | 38.5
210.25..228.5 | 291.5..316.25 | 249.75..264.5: -1.3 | 55.8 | 51.3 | 36.2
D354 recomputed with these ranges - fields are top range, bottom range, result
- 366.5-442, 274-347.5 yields 0.94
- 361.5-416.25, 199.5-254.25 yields 0.64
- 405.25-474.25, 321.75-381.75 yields 1.08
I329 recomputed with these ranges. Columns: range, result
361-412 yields 34.7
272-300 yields 45.9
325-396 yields 35.3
